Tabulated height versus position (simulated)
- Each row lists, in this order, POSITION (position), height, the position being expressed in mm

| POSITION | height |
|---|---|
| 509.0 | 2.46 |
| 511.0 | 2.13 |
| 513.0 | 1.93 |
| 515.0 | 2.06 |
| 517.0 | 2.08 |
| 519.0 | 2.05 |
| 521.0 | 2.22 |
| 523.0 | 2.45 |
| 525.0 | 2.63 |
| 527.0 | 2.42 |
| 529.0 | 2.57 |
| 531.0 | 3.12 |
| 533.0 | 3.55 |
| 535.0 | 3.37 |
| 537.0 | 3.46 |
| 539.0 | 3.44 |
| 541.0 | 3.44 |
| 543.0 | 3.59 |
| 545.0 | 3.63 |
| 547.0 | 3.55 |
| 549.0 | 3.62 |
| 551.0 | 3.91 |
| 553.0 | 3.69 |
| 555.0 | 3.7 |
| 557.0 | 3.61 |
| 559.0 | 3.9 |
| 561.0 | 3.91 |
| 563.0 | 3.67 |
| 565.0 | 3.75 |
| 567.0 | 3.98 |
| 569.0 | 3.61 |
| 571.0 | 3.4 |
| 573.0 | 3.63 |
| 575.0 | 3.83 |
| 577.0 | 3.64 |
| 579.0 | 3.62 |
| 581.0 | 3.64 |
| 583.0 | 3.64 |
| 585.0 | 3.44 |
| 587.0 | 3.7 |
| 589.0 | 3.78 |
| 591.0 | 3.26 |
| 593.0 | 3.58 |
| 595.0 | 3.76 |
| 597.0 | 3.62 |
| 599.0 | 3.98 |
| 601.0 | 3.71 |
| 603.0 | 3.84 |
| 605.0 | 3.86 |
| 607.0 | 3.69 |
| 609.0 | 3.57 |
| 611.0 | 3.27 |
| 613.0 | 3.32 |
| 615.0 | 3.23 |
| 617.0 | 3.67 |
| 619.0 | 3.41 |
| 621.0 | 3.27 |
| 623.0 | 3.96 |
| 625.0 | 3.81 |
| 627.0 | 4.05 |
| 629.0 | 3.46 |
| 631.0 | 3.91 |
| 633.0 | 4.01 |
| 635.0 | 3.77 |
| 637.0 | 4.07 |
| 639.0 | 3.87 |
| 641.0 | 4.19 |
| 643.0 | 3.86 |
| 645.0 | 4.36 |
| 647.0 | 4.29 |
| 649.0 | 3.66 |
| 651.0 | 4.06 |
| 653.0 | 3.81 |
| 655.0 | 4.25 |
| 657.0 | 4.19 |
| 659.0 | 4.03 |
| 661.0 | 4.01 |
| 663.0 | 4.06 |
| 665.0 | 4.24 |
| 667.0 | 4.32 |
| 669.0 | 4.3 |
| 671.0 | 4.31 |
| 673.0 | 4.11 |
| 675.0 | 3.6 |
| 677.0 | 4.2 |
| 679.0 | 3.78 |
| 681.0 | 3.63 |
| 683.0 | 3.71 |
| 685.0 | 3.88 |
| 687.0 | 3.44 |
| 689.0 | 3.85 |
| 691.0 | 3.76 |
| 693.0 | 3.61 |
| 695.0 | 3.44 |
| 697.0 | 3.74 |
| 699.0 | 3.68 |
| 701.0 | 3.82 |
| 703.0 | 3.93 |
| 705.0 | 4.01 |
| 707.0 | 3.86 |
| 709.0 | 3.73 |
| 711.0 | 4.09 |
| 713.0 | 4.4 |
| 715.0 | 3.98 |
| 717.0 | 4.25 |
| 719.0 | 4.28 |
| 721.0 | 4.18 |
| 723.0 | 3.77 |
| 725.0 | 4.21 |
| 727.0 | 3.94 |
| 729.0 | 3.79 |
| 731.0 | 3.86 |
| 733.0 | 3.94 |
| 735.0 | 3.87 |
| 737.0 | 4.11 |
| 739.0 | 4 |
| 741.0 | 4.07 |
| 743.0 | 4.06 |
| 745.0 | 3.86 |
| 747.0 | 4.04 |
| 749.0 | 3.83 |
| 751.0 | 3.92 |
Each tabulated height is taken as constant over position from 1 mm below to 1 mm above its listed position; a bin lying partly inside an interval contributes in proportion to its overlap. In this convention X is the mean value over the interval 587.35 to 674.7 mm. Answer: 3.85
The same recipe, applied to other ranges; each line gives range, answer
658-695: 3.92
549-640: 3.69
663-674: 4.24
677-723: 3.87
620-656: 3.93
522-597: 3.5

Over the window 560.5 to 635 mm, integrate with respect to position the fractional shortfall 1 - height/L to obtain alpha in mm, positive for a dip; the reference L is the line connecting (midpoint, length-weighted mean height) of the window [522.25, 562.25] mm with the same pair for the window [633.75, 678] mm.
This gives 1.1 mm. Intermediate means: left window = 3.39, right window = 4.07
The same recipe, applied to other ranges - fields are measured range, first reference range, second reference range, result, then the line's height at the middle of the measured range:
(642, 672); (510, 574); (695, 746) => -3.5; 3.69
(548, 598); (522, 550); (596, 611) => -2.8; 3.49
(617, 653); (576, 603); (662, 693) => -0.7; 3.8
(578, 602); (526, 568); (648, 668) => 0.5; 3.73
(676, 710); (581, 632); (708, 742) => 1.3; 3.92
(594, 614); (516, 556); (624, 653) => 0.0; 3.67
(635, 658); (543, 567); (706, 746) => -1.0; 3.88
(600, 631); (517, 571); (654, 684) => 1.0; 3.74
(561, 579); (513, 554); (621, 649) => -1.9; 3.35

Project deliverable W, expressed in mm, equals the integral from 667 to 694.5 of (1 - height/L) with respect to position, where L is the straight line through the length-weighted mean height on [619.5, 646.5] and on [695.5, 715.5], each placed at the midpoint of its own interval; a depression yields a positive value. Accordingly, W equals 0.24 mm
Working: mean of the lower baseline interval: 3.89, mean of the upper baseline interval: 3.91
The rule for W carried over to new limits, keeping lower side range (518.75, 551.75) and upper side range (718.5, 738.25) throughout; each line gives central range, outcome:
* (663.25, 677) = -1.5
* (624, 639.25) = -1.3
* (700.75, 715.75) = -0.3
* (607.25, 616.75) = 0.2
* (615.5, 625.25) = -0.2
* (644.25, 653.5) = -1.0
